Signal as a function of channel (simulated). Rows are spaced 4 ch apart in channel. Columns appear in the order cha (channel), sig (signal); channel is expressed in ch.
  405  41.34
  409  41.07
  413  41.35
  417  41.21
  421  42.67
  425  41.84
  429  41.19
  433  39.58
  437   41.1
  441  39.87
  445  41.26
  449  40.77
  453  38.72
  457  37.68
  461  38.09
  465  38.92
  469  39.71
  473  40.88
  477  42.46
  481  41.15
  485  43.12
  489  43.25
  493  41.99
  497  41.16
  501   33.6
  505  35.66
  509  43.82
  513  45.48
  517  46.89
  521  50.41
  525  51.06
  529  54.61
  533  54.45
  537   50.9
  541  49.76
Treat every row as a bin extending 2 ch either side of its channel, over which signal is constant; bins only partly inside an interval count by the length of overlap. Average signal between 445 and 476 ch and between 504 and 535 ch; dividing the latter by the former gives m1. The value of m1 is 1.2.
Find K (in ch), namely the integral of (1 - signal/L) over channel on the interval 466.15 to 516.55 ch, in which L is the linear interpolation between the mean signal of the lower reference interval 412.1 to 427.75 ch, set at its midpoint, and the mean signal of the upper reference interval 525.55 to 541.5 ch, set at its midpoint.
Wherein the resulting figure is 7.6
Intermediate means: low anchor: 41.8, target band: 41.2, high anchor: 52.6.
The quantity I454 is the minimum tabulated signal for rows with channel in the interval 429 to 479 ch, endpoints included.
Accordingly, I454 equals 37.68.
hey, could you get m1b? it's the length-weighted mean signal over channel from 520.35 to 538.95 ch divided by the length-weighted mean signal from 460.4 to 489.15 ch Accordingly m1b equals 1.28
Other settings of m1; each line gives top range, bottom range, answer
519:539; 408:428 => 1.26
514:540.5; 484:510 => 1.27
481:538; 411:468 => 1.12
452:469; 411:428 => 0.92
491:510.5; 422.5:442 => 0.96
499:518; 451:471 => 1.06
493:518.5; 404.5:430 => 0.99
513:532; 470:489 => 1.20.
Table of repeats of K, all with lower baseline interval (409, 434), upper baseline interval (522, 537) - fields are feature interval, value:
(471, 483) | 1.46 ch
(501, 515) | 2.79 ch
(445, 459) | 1.63 ch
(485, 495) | 1.21 ch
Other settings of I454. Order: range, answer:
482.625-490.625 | 43.12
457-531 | 33.6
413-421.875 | 41.21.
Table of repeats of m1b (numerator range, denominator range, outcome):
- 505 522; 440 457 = 1.13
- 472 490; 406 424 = 1.01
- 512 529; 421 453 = 1.21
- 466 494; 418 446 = 1.01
